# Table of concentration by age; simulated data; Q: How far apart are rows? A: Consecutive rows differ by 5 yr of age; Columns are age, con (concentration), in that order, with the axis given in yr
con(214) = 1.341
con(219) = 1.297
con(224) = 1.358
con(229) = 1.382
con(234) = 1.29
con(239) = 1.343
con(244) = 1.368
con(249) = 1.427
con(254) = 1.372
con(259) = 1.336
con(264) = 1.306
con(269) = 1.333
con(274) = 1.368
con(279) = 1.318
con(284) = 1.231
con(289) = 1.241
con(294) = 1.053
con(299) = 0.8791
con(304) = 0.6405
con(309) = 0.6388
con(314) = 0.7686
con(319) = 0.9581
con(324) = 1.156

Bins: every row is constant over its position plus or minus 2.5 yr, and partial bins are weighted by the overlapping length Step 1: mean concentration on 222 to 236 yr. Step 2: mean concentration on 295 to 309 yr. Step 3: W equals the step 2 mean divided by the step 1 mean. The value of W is 0.57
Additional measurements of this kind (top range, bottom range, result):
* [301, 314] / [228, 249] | 0.50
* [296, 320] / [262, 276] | 0.58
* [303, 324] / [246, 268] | 0.59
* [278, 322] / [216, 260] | 0.71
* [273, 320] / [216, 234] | 0.75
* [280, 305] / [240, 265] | 0.77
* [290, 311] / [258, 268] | 0.63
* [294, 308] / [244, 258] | 0.58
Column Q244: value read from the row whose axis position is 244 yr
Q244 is 1.368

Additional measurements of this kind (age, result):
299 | 0.8791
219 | 1.297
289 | 1.241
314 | 0.7686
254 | 1.372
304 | 0.6405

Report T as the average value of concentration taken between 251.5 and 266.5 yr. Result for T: 1.34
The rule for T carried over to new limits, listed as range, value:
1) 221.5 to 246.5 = 1.35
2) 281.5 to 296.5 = 1.18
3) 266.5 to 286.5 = 1.31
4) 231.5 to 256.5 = 1.36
